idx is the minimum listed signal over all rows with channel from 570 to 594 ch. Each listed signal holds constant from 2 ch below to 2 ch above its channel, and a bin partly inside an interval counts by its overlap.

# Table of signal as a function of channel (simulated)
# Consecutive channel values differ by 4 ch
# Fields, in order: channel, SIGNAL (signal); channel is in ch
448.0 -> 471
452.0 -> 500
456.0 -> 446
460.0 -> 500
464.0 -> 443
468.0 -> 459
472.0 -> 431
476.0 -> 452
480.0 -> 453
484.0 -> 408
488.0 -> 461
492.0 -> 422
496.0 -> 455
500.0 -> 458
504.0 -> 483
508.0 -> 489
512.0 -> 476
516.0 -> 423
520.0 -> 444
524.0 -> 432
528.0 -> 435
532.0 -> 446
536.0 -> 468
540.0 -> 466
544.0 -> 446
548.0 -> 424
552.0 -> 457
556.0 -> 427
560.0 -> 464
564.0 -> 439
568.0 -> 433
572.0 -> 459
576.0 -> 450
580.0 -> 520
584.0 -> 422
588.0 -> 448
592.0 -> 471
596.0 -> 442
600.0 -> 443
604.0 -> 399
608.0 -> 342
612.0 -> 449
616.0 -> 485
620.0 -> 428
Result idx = 422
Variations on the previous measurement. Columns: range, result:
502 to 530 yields 423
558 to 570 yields 433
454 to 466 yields 443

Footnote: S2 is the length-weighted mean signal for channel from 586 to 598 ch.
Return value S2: 454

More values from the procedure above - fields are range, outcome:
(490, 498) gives 438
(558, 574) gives 449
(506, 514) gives 482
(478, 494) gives 436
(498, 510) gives 477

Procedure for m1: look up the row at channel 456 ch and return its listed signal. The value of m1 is 446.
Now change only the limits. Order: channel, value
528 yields 435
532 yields 446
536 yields 468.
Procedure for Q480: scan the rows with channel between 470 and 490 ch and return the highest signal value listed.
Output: 461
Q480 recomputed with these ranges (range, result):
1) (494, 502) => 458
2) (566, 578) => 459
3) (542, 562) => 464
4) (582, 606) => 471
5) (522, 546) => 468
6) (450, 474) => 500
